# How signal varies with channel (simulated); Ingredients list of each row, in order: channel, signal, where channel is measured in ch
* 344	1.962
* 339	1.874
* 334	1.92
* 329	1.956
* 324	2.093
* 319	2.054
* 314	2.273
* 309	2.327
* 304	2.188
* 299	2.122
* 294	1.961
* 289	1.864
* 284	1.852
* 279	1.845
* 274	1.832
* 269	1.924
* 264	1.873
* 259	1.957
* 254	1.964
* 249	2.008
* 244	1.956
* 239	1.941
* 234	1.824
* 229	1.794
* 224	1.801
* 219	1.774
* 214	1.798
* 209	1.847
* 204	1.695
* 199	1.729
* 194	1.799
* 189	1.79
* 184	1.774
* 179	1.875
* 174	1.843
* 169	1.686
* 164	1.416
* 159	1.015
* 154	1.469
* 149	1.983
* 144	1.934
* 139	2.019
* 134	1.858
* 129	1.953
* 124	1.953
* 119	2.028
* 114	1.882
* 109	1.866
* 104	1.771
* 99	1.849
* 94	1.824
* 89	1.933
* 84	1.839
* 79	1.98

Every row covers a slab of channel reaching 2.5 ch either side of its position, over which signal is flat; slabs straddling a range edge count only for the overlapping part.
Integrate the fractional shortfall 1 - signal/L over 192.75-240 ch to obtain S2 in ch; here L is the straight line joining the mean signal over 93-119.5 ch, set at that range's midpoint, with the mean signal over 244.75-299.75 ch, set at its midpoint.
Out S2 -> 2.6 ch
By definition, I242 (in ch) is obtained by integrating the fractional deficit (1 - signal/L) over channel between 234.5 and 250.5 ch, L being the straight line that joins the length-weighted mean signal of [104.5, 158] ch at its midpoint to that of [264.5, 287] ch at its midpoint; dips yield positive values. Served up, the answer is -0.7 ch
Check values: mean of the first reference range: 1.87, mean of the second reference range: 1.86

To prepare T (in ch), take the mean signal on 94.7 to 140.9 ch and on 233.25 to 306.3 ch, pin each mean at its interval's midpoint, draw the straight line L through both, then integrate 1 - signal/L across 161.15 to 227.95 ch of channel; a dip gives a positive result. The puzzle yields 5.9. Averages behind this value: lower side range 1.9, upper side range 1.94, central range 1.75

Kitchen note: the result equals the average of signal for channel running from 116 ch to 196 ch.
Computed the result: 1.78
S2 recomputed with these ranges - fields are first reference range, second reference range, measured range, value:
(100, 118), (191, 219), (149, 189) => 4.1 ch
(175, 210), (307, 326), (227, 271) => 1.1 ch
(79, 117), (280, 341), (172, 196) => 1.5 ch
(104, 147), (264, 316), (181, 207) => 2.7 ch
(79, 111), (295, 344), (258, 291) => 2.6 ch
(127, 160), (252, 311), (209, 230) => 1.0 ch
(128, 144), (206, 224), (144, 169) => 4.8 ch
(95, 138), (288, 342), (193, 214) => 2.1 ch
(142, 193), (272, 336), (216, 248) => -0.2 ch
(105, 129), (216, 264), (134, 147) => -0.2 ch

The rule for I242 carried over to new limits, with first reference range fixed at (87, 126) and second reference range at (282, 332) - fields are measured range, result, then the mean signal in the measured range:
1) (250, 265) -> 0.59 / 1.94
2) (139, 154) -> 0.28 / 1.89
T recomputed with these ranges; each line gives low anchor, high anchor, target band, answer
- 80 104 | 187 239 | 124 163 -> 1.8 ch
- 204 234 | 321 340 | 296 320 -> -3.2 ch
